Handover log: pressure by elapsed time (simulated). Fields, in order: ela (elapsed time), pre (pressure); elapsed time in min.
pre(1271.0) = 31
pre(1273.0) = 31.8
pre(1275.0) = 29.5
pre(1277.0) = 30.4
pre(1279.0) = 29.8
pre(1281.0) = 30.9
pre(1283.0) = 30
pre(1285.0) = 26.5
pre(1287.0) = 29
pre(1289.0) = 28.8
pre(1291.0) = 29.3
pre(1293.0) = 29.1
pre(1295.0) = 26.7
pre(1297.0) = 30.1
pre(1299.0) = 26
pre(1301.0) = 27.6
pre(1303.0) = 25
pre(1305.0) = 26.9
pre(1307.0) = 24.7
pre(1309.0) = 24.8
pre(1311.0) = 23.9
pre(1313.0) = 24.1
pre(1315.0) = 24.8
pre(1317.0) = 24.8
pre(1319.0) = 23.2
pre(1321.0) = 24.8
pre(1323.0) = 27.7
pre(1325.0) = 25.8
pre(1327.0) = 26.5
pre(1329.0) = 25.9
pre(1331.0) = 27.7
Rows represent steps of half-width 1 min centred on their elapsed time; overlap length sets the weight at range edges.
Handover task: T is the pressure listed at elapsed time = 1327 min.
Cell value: 26.5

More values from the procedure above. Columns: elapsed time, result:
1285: 26.5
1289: 28.8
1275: 29.5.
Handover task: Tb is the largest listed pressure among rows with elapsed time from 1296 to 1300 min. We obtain 30.1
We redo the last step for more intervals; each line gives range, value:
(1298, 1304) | 27.6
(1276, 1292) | 30.9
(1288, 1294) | 29.3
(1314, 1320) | 24.8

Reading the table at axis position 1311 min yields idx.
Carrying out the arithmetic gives 23.9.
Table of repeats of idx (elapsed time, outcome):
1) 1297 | 30.1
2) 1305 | 26.9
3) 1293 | 29.1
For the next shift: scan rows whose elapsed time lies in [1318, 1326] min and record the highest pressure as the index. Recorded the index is 27.7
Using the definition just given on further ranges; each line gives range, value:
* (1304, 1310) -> 26.9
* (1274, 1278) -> 30.4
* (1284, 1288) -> 29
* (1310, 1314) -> 24.1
